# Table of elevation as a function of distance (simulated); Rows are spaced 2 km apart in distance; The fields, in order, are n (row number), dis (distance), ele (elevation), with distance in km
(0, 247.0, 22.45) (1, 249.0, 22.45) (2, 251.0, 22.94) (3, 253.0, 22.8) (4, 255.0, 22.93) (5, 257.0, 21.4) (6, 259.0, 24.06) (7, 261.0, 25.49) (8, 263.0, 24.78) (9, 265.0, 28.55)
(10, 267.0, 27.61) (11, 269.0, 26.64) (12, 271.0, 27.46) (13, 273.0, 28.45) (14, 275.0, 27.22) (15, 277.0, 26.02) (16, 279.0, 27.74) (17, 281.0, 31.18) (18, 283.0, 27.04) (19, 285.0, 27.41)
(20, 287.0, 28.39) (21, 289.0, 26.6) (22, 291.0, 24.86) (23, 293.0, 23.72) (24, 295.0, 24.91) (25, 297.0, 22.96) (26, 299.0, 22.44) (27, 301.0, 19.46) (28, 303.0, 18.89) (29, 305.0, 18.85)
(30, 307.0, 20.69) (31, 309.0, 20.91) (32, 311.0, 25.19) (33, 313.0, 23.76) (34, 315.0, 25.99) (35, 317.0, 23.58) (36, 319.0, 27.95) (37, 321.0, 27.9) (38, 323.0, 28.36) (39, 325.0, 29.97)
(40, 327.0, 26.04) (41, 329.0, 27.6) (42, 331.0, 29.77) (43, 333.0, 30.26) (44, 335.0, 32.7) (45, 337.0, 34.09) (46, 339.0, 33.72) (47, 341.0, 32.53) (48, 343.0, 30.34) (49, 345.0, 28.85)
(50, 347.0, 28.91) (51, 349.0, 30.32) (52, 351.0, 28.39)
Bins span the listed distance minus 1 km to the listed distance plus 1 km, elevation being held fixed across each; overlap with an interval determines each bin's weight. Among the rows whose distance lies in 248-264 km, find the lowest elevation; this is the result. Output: 21.4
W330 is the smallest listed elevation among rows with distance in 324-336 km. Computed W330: 26.04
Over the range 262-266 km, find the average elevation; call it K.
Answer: 26.7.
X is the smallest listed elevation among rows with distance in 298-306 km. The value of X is 18.85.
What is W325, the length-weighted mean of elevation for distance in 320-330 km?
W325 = 28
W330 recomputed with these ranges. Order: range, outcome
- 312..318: 23.58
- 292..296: 23.72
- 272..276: 27.22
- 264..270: 26.64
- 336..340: 33.72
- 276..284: 26.02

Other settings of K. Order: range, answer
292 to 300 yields 23.5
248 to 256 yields 22.8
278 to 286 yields 28.3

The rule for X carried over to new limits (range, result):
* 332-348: 28.85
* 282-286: 27.04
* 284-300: 22.44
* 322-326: 28.36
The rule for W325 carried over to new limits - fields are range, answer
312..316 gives 24.9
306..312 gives 22.3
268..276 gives 27.4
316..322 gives 26.5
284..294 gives 26.2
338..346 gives 31.4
